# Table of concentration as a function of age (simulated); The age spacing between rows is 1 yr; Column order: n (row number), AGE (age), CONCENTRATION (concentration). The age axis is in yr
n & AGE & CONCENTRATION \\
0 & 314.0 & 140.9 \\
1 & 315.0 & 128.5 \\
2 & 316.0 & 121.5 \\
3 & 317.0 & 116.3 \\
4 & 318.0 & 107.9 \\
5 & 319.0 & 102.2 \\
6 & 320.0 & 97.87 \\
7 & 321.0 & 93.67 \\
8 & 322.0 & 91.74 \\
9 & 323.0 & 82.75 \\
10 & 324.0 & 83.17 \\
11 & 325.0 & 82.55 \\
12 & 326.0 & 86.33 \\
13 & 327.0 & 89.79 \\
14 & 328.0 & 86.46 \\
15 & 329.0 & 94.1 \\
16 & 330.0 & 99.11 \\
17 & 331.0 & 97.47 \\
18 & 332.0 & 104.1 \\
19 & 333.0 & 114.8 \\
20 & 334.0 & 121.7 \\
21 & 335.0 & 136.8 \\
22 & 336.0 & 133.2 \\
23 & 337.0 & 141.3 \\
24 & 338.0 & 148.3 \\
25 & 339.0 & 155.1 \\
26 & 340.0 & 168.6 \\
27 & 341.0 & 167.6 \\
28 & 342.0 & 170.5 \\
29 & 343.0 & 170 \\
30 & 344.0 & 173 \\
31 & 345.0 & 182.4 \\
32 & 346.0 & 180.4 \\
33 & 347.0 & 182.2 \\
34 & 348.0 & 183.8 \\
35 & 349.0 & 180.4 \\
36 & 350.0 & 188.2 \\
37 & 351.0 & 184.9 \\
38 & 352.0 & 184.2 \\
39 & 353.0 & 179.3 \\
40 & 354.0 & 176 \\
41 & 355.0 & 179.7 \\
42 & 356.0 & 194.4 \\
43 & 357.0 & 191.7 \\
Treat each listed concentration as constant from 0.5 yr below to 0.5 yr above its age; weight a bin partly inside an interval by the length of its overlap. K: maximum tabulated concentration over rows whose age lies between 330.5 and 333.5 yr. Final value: 114.8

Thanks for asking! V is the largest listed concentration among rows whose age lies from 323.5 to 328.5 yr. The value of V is 89.79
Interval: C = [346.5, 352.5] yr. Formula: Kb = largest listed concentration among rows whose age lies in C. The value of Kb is 188.2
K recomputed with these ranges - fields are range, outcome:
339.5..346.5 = 182.4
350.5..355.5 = 184.9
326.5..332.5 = 104.1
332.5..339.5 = 155.1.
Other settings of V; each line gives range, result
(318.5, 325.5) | 102.2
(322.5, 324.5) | 83.17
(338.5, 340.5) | 168.6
